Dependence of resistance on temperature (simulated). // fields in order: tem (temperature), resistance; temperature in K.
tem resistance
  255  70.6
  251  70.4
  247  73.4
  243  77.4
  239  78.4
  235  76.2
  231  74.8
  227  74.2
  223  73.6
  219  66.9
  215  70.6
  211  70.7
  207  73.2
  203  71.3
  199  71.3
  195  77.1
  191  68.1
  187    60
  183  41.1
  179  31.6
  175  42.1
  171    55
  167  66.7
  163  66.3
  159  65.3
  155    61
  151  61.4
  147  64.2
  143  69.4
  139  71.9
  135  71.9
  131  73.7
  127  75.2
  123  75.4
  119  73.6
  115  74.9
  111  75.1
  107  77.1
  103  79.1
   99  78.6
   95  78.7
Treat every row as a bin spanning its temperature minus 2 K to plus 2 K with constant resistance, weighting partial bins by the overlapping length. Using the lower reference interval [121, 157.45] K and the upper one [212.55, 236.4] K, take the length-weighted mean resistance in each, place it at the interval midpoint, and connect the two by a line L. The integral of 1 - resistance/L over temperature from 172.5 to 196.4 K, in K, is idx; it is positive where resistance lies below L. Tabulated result 6.16 K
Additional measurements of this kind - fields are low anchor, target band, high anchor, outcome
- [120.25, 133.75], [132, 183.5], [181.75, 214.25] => 8.5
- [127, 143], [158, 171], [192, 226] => 1.4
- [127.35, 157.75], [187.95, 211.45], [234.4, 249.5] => 0.4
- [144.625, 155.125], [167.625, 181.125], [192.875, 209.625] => 4.4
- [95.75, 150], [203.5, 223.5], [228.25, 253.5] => 1.0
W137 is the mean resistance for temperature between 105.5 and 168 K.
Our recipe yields 70.2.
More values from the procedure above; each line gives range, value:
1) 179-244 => 69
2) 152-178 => 58.4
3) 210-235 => 72.2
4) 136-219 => 63.1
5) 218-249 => 74.6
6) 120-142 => 73.4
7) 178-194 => 53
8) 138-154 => 66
